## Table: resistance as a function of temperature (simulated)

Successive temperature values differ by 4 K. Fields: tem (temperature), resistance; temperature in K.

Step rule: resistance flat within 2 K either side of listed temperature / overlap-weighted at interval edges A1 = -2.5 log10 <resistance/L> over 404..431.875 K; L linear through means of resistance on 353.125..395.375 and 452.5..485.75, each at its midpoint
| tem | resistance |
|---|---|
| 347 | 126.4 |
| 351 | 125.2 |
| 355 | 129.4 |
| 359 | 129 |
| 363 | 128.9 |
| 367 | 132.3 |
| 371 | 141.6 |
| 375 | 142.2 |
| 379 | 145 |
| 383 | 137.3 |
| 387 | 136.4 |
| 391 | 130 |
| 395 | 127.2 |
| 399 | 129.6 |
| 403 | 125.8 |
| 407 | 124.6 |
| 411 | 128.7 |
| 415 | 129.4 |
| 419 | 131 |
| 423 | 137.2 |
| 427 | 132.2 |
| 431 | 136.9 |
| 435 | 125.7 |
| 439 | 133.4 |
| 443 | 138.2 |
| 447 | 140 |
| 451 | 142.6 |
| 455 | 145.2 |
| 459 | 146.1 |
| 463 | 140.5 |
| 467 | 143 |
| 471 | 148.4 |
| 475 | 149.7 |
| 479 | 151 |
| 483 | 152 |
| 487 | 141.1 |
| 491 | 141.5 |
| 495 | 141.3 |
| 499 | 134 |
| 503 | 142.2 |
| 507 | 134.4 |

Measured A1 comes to 0.07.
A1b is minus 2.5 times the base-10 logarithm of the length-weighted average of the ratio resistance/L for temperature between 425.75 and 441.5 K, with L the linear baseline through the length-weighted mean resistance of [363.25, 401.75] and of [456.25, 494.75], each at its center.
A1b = 0.07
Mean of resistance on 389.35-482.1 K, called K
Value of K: 137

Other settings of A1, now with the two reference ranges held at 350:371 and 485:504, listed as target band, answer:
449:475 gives -0.05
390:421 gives 0.04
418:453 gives 0.00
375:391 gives -0.05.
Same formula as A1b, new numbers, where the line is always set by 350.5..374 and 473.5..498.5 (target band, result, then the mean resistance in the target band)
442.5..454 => 0.00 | 141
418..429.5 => 0.04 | 134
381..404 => 0.03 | 131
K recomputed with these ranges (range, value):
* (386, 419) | 129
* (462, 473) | 144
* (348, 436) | 132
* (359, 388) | 137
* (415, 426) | 133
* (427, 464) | 138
